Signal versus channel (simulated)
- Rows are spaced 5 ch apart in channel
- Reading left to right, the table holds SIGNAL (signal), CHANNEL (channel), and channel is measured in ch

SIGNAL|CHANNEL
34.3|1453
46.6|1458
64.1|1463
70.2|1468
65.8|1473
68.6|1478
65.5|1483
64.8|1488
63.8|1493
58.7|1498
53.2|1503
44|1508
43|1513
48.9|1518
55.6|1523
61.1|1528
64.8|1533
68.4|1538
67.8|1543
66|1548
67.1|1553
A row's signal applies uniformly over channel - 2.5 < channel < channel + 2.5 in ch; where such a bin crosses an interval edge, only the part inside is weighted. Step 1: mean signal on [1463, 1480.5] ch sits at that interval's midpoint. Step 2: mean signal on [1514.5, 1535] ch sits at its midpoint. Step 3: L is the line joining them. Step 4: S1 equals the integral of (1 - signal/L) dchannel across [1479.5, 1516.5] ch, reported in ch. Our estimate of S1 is 3.67 ch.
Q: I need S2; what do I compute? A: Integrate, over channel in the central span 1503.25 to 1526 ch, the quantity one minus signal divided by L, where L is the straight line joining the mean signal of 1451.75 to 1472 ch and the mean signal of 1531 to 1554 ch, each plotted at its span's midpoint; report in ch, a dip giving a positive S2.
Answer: 5.2 ch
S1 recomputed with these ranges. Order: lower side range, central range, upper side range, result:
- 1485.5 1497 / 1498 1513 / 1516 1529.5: 2.62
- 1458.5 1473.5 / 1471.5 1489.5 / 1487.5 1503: -1.12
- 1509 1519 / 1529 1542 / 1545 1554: -1.79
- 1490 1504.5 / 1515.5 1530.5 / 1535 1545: 2.17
